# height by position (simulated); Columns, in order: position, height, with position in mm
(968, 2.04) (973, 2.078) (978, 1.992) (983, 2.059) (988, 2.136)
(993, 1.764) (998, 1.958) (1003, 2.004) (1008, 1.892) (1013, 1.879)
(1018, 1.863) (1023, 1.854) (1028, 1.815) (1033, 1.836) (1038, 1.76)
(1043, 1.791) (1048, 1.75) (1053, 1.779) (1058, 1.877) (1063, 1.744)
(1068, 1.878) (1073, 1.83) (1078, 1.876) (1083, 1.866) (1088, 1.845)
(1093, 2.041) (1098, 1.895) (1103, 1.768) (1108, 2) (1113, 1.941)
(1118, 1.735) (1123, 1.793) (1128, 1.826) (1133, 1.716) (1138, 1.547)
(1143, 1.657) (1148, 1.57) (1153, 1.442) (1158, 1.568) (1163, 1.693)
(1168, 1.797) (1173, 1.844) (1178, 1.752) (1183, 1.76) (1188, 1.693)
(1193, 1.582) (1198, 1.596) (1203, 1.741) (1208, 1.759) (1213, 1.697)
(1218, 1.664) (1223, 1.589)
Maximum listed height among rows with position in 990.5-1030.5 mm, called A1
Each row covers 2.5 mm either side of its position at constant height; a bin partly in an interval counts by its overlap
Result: 2.004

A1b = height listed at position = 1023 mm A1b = 1.854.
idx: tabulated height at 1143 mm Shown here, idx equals 1.657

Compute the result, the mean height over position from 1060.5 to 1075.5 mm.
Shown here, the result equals 1.82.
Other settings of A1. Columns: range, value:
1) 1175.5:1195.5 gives 1.76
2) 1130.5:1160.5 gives 1.716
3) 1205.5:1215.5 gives 1.759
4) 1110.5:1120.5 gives 1.941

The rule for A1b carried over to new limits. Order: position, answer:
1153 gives 1.442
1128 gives 1.826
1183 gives 1.76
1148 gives 1.57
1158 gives 1.568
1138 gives 1.547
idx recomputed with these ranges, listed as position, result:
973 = 2.078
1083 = 1.866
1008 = 1.892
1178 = 1.752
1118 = 1.735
